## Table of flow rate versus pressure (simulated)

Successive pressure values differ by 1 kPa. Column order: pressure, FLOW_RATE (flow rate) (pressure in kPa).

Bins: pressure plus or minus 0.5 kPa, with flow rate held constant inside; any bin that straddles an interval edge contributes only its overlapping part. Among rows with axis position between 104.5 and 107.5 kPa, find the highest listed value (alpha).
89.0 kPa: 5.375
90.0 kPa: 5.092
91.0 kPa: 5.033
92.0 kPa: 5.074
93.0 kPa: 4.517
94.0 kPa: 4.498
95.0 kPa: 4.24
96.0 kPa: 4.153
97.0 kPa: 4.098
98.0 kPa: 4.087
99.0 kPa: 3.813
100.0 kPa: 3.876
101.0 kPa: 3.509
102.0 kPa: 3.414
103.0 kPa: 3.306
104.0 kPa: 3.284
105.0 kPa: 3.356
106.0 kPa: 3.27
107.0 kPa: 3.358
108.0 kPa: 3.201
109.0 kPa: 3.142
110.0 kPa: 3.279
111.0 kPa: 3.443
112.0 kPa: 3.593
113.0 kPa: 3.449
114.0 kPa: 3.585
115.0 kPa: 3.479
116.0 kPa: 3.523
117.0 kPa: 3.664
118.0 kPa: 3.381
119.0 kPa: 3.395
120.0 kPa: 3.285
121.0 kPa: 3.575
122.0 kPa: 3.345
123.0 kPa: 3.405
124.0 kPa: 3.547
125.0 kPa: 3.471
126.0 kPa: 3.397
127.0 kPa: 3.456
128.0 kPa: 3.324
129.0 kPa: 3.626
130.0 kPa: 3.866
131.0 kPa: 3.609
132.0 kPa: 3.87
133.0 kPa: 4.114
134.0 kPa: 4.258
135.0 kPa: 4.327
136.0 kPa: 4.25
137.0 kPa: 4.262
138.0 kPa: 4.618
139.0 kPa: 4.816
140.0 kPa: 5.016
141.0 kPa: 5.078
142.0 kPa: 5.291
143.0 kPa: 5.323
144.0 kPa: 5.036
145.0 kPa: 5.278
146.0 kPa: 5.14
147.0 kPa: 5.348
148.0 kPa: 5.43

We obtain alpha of 3.358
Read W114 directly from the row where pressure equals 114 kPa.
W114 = 3.585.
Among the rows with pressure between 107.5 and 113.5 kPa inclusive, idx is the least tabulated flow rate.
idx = 3.142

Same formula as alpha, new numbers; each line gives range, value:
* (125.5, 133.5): 4.114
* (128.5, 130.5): 3.866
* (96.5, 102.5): 4.098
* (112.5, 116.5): 3.585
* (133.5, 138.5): 4.618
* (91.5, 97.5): 5.074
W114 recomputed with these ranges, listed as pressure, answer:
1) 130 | 3.866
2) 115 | 3.479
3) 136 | 4.25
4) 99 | 3.813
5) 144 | 5.036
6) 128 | 3.324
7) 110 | 3.279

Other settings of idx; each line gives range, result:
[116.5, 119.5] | 3.381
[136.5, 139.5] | 4.262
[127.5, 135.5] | 3.324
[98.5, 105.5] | 3.284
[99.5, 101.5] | 3.509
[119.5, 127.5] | 3.285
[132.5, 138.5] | 4.114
